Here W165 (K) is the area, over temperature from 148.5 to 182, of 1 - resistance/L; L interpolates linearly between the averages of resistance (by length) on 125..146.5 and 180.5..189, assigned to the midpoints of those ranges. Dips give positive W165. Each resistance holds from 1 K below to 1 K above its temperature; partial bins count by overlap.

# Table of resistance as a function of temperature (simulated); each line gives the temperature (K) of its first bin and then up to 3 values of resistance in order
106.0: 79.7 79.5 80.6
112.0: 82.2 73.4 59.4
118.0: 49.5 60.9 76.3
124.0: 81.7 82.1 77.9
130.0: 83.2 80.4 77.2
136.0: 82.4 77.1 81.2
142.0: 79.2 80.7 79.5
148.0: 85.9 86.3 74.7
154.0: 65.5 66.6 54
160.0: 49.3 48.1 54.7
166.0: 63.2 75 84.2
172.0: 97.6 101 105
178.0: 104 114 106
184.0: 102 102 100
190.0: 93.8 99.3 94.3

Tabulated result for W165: 5.6 K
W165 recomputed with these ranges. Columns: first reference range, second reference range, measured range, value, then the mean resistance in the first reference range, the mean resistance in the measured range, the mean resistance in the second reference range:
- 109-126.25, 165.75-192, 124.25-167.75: 4.9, 71.3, 73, 97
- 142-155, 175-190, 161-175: 2.8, 78.8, 74.8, 104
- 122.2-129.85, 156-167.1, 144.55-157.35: -2.7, 80.4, 76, 55.2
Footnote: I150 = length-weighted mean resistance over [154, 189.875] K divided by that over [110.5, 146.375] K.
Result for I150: 1.10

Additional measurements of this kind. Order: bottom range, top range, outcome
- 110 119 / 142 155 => 1.16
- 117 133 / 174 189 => 1.41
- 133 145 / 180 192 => 1.28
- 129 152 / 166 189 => 1.21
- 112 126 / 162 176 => 1.14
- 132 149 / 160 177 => 0.96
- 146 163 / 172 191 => 1.53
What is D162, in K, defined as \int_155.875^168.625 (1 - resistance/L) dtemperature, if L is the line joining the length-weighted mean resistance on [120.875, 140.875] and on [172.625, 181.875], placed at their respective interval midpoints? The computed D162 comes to 5.2 K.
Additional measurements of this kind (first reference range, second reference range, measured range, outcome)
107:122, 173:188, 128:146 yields 0.3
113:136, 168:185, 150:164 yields 4.4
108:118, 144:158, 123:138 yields -1.4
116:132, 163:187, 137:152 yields -0.1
